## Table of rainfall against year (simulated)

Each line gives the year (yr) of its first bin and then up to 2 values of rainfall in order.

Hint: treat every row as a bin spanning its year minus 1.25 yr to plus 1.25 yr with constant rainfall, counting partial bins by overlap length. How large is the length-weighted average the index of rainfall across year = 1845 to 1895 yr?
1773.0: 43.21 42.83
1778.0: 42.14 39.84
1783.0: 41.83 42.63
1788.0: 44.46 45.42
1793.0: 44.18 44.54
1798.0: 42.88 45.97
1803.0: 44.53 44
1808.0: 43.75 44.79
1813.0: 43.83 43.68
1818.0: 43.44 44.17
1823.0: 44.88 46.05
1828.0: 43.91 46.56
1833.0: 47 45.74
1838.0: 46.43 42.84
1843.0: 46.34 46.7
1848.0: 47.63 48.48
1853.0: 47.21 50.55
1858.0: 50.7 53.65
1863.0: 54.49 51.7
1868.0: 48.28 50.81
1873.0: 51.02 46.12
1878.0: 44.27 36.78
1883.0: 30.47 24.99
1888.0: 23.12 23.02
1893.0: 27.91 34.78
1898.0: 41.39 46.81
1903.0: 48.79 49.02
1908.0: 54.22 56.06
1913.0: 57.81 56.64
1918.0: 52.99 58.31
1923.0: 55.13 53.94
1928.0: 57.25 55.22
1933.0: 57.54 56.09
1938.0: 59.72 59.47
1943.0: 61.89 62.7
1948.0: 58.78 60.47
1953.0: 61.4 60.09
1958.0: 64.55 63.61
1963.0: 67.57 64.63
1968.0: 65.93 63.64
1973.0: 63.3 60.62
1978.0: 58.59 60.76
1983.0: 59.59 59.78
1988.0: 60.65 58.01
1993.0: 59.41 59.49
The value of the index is 42.7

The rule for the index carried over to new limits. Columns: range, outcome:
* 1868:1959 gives 49.9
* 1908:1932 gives 55.9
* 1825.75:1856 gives 46.5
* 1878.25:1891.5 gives 29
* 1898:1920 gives 52.3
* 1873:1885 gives 39.7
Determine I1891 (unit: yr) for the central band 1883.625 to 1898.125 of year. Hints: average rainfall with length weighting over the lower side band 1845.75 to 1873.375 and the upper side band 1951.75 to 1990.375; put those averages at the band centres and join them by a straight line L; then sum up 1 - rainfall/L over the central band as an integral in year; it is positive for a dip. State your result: 6.9 yr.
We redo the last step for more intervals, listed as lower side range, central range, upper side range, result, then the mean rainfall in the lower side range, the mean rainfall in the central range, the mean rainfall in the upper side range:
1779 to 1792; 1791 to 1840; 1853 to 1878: 1.0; 42.8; 44.7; 50.3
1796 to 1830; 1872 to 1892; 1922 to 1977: 6.8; 44.4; 34.7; 60.6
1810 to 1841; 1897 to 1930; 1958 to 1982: 1.8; 44.9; 53.1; 63.2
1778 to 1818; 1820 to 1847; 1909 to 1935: 1.0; 43.7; 45.6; 56.1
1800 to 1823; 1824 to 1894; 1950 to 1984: 8.1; 44.2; 43.7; 62.5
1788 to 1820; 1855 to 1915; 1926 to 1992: 9.9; 44.3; 44.1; 60.8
